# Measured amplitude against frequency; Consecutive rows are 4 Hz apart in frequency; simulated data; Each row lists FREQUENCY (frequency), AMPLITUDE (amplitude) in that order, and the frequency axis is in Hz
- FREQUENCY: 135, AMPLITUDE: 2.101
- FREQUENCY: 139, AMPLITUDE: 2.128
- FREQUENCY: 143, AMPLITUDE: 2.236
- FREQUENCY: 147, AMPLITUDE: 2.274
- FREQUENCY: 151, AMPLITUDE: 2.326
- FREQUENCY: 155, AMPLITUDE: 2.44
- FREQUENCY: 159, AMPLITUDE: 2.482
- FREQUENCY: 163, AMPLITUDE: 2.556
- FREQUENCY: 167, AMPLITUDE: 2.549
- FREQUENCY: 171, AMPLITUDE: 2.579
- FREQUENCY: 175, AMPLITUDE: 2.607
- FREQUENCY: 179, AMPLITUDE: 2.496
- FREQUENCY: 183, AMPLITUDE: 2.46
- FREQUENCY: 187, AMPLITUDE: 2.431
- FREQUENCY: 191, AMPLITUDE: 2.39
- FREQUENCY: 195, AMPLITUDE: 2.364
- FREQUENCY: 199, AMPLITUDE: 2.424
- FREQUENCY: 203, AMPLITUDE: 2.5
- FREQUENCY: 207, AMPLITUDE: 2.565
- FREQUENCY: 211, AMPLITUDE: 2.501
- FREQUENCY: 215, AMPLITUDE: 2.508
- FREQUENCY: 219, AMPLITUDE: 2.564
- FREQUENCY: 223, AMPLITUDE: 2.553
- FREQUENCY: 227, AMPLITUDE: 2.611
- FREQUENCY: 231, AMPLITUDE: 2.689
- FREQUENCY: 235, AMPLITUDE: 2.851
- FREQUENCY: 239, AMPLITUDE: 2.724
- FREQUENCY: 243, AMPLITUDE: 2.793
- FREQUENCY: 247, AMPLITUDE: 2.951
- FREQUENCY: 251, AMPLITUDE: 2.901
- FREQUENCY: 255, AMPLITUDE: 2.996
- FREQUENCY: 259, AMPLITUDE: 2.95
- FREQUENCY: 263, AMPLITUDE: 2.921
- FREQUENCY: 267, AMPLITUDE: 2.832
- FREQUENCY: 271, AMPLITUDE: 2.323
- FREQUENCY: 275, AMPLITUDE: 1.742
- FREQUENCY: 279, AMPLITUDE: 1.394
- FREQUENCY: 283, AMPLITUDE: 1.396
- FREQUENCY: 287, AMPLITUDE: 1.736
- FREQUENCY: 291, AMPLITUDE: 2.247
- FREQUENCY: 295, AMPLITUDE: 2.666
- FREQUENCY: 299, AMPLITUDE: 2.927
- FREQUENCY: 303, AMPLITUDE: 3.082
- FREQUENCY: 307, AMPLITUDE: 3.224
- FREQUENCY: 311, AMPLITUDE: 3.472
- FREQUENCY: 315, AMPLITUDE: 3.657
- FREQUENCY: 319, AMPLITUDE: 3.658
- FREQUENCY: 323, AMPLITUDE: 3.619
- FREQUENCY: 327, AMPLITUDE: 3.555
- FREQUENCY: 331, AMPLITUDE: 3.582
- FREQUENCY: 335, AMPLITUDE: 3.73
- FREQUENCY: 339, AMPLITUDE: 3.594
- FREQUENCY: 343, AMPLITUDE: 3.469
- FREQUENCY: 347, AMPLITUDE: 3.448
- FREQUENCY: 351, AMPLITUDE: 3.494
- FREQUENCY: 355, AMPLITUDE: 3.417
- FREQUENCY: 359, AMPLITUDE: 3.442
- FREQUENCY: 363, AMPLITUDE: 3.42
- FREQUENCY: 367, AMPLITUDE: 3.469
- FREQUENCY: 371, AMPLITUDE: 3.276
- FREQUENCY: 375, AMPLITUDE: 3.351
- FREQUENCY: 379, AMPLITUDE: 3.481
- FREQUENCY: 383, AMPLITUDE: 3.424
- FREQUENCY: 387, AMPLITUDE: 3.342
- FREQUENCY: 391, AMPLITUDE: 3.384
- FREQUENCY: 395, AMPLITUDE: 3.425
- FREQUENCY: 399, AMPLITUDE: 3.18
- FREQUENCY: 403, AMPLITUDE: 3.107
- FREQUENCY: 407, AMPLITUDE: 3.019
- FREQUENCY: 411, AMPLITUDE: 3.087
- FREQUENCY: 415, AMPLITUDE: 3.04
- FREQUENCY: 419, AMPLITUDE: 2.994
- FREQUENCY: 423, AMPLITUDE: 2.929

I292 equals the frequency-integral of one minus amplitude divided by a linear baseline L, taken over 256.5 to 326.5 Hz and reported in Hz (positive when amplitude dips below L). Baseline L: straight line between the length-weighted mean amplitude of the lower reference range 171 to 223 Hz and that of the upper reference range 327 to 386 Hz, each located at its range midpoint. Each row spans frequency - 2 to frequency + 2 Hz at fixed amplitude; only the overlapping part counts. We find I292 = 8.4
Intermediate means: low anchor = 2.49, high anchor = 3.47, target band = 2.72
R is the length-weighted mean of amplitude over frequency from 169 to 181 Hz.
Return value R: 2.56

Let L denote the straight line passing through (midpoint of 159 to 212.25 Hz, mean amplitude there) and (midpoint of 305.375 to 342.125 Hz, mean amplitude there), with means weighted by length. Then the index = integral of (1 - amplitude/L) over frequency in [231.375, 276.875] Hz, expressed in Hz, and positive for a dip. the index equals 4.3 Hz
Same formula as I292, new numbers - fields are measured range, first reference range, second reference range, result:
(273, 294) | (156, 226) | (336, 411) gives 8.5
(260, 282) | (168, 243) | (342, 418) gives 4.6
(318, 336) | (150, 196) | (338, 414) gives -2.8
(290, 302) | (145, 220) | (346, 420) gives 1.1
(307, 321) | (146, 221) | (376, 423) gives -3.0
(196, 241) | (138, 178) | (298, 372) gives 3.2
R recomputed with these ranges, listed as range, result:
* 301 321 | 3.42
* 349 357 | 3.46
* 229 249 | 2.8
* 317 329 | 3.61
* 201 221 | 2.53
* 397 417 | 3.09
